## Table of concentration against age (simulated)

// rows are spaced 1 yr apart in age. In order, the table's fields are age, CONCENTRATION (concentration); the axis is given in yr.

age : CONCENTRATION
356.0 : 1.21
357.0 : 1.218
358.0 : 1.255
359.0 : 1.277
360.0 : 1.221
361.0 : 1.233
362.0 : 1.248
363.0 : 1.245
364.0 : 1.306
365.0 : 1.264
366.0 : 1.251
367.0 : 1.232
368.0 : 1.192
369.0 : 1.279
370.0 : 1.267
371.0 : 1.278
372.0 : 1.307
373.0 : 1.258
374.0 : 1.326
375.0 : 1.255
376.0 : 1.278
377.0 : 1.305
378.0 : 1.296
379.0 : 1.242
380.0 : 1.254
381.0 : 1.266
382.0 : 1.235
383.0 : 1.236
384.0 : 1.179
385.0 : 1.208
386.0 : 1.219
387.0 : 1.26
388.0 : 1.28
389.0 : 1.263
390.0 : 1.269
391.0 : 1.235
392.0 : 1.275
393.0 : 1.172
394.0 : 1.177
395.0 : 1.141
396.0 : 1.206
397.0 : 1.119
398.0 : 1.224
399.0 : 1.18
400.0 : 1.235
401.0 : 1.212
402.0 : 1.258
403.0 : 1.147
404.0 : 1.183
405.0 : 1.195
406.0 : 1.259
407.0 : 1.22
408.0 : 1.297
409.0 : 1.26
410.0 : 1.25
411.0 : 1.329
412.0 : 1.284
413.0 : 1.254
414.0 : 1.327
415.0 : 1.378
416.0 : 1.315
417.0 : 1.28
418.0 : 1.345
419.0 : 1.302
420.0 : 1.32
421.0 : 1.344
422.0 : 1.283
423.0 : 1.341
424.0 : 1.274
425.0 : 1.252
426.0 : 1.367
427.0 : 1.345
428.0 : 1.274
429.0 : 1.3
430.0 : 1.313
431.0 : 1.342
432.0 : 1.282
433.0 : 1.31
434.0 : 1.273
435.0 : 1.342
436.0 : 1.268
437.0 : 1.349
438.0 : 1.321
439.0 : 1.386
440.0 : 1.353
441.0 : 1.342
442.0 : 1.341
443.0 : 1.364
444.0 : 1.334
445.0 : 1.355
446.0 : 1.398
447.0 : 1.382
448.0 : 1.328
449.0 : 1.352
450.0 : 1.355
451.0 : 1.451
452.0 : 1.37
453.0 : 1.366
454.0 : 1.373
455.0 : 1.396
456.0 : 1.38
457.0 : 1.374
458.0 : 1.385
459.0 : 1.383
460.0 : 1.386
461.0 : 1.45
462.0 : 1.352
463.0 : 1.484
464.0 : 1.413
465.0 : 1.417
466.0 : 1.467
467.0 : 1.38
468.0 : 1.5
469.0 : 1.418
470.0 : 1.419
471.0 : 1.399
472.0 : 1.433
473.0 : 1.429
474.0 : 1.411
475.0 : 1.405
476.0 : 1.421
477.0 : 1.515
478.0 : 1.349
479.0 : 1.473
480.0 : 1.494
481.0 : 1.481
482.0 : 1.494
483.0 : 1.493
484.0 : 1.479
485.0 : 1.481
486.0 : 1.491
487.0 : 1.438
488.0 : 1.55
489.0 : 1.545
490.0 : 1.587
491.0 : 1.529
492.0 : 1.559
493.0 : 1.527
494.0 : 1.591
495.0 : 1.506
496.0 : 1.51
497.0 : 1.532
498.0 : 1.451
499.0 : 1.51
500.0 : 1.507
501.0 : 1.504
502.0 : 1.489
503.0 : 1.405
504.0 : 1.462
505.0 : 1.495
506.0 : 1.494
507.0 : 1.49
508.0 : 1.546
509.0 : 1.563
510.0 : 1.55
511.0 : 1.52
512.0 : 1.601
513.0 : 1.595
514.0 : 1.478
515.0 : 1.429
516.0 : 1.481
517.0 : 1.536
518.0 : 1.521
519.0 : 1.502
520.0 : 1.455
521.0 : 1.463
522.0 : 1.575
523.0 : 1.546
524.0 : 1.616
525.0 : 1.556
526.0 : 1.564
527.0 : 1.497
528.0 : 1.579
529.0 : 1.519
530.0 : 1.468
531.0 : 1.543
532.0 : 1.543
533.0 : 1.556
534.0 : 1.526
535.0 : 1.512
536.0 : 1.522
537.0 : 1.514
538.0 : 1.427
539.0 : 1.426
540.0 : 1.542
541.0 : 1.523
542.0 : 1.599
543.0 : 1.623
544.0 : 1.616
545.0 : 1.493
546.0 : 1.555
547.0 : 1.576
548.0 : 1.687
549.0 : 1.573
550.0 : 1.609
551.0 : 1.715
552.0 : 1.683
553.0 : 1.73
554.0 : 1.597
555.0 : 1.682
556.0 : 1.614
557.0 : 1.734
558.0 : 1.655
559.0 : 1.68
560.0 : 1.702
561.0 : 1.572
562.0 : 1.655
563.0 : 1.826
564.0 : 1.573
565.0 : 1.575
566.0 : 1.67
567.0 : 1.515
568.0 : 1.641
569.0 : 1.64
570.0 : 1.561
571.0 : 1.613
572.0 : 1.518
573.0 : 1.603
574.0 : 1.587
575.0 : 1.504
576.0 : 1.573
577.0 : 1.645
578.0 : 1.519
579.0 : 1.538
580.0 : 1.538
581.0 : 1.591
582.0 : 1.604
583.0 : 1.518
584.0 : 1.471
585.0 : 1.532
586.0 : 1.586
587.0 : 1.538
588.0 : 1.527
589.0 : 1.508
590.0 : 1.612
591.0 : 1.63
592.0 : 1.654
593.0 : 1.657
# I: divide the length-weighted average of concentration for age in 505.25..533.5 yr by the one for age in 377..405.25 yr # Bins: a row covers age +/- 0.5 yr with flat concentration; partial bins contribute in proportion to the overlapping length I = 1.25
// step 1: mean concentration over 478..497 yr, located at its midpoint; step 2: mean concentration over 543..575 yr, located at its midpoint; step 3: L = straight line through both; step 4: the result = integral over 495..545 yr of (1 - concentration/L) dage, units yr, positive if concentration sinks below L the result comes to 1.3 yr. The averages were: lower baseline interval 1.51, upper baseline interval 1.63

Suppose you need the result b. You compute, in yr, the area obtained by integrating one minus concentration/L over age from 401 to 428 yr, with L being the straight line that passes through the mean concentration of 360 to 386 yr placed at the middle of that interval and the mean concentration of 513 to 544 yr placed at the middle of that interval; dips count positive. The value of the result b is 0.9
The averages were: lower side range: 1.26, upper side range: 1.52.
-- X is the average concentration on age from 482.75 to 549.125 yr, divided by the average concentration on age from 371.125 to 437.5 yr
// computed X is 1.2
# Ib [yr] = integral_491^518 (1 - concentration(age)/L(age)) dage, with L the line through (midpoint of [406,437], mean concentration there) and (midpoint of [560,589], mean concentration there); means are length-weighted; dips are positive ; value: -1.1 yr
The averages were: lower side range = 1.3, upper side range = 1.58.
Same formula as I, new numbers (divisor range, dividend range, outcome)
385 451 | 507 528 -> 1.19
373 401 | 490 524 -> 1.23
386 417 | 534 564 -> 1.30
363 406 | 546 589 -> 1.30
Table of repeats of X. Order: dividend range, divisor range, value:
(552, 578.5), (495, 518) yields 1.08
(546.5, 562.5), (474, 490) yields 1.12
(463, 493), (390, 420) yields 1.18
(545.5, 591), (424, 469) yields 1.18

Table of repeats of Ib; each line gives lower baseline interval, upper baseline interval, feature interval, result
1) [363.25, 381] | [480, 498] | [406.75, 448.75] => 2.1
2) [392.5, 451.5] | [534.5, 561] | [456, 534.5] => -0.9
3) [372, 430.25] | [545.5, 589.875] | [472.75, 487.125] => -0.4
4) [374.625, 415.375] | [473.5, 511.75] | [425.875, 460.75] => 0.4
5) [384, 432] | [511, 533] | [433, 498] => -1.3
